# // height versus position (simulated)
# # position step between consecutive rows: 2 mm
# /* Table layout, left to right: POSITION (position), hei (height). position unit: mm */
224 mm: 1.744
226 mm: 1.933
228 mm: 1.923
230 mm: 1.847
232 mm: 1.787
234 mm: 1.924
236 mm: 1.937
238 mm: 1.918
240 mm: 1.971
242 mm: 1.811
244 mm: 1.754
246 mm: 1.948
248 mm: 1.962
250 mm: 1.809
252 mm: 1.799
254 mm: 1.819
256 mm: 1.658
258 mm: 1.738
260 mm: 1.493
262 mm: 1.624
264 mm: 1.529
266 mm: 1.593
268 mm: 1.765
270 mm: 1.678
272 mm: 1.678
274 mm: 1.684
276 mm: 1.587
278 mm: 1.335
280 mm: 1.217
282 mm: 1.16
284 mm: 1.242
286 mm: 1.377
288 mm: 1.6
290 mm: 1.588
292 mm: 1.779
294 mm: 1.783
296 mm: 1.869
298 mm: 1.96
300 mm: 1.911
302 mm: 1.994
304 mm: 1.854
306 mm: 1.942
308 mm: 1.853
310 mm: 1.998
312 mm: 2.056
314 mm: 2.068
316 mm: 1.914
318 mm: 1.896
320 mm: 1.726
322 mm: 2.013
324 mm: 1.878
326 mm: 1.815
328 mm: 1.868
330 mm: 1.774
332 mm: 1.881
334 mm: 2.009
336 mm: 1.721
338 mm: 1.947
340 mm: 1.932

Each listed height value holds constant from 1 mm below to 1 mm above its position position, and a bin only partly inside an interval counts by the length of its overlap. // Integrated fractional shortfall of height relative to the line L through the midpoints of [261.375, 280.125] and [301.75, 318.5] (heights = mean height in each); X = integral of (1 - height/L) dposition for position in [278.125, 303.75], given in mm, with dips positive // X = 2.3 mm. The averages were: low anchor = 1.58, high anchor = 1.95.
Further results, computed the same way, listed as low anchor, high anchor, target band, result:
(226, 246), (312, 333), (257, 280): 3.57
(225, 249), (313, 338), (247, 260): 0.80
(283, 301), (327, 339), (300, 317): -1.96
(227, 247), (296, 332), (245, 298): 7.30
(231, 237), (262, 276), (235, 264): -0.21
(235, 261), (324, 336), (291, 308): -0.39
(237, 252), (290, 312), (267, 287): 4.36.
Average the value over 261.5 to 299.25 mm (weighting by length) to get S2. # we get 1.58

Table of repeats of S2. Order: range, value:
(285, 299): 1.71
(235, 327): 1.75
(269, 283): 1.48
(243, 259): 1.81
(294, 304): 1.91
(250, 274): 1.68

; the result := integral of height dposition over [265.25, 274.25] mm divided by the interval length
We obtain 1.68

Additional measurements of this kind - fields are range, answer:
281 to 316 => 1.77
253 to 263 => 1.67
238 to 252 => 1.87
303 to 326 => 1.92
